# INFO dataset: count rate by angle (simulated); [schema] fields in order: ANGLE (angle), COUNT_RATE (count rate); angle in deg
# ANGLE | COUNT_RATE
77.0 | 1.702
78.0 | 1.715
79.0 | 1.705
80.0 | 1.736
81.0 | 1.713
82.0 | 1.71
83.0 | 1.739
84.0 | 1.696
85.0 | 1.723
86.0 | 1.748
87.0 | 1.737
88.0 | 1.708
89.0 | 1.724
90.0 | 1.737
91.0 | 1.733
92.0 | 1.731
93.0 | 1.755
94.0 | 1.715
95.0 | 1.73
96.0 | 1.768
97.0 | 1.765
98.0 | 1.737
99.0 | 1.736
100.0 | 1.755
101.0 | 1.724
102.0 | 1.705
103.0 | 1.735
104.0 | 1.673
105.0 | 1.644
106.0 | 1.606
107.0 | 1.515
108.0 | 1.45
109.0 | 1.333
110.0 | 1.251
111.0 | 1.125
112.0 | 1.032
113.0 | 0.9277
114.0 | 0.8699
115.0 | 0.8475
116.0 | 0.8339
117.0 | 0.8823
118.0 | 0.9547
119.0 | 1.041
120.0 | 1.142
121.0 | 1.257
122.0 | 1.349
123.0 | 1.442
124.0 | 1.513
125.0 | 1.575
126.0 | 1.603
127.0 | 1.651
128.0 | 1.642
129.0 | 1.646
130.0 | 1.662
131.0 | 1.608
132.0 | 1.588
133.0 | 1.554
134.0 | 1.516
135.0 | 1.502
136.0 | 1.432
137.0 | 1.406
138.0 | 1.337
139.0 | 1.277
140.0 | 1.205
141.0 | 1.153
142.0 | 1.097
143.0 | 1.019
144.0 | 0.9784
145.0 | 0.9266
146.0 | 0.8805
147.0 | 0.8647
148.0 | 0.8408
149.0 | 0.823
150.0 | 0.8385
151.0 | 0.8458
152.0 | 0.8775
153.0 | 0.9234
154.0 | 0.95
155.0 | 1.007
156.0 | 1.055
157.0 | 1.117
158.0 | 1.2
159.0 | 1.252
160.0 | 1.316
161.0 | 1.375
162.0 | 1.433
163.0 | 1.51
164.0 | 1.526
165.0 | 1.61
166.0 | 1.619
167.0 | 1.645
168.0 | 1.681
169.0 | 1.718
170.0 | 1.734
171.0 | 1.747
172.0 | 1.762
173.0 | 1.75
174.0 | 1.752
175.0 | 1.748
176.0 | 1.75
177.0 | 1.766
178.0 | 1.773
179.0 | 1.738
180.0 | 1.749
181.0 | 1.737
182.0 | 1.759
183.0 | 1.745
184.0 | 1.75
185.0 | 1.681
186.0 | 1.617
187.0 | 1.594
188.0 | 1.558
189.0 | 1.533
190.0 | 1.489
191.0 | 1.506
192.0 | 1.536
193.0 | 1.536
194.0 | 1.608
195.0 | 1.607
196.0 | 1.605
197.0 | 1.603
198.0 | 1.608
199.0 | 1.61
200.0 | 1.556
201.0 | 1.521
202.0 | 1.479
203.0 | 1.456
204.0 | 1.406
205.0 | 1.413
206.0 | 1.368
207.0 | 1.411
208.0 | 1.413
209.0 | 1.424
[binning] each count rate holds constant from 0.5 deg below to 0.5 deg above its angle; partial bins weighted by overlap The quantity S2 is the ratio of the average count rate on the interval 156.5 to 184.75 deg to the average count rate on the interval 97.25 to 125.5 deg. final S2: 1.20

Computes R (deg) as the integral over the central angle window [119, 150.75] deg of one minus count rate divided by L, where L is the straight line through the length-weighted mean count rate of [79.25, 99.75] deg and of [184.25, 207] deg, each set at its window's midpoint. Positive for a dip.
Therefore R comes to 6.90 deg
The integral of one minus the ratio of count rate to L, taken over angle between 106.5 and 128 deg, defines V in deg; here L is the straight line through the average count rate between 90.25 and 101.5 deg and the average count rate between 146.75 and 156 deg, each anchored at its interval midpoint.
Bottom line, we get 2.6 deg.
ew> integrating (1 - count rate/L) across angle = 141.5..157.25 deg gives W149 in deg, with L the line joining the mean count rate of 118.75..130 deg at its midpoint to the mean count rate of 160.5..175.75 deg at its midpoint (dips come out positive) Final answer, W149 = 6.31 deg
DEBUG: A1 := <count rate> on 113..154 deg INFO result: 1.2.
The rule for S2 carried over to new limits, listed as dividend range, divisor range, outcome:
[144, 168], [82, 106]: 0.67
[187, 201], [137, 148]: 1.45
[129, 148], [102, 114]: 0.92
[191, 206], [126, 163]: 1.25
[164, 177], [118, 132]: 1.17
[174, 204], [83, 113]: 1.00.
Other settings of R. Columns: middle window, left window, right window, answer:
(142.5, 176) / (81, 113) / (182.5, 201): 6.6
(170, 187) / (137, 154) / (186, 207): -5.0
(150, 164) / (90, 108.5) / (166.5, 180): 4.7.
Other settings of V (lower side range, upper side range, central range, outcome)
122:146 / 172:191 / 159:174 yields 0.04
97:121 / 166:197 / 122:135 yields -1.33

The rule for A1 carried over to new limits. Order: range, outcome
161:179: 1.67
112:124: 1.07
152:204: 1.54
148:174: 1.33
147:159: 0.961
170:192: 1.69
